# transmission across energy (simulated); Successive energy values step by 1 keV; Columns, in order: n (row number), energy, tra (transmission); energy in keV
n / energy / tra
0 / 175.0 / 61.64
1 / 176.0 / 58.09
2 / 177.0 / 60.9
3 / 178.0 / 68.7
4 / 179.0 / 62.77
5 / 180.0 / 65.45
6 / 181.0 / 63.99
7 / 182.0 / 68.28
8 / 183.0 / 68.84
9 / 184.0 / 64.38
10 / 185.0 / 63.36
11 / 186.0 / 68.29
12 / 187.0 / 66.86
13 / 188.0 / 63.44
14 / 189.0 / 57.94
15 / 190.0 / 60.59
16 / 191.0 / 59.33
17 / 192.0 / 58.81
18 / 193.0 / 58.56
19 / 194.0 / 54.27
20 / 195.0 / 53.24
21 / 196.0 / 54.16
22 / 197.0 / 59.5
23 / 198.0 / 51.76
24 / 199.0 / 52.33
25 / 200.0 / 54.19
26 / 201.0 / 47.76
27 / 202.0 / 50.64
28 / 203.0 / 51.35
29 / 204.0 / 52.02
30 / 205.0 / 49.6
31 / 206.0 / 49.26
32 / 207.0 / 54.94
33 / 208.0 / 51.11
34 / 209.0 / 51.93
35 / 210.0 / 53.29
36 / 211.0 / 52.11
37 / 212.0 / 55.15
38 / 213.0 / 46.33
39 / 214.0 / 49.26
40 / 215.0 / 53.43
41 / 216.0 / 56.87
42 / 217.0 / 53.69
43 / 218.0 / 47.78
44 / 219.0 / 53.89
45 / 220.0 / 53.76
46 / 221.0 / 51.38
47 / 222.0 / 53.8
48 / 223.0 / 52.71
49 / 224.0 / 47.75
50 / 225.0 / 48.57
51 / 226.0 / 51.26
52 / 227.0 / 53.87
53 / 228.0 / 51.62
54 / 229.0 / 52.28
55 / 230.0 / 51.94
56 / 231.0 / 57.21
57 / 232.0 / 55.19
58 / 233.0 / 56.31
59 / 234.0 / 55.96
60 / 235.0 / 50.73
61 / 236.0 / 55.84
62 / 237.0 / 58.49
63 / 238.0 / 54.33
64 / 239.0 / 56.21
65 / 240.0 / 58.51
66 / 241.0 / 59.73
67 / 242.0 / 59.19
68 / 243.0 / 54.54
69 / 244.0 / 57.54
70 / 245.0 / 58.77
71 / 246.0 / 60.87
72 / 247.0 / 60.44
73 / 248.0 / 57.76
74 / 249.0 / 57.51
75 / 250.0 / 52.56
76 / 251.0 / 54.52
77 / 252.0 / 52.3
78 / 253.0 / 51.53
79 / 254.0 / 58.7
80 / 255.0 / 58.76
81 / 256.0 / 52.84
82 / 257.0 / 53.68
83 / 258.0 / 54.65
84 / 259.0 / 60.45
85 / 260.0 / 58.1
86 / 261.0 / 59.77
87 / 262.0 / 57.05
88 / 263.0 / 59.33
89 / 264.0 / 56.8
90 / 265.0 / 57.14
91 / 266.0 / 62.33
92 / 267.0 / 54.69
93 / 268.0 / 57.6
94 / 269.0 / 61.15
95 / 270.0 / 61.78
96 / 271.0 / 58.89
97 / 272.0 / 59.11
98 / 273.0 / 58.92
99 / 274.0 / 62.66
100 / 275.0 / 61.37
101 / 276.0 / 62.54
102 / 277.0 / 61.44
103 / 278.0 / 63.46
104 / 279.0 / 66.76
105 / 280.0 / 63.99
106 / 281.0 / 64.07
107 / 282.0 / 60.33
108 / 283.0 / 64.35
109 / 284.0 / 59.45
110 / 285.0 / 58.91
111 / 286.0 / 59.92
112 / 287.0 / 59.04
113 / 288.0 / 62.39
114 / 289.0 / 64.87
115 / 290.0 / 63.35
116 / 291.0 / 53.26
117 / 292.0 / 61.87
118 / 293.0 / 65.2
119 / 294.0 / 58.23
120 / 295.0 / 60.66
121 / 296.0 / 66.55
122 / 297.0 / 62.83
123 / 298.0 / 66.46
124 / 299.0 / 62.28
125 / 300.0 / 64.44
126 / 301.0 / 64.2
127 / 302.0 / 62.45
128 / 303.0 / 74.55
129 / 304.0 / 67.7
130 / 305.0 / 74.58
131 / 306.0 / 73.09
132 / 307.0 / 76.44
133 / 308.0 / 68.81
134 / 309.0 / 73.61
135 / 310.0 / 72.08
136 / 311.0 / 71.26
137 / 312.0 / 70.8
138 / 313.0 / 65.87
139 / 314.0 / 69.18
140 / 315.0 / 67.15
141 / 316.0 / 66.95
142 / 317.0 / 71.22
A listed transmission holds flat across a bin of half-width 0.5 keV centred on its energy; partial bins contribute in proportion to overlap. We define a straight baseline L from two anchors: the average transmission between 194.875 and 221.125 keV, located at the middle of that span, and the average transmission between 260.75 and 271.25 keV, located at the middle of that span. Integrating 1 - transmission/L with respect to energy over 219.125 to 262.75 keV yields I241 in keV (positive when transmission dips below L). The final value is 0.5 keV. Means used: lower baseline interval 52.2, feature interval 55.3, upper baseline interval 58.7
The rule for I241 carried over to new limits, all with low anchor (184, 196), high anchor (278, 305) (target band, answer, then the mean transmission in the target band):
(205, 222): 2.5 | 52.1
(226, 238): 1.4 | 54.4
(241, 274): 2.5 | 57.6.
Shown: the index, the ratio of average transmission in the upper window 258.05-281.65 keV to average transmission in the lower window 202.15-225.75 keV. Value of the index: 1.17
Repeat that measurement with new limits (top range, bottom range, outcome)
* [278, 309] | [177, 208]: 1.10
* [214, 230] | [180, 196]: 0.84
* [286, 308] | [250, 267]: 1.15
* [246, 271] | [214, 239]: 1.08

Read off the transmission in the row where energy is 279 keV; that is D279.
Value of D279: 66.76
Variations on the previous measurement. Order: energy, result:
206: 49.26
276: 62.54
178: 68.7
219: 53.89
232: 55.19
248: 57.76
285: 58.91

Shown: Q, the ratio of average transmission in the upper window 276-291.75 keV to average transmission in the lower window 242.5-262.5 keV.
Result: 1.09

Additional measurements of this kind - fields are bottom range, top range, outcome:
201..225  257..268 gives 1.12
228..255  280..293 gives 1.09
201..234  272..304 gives 1.20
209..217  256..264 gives 1.09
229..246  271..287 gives 1.09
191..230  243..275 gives 1.10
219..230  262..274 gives 1.14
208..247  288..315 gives 1.23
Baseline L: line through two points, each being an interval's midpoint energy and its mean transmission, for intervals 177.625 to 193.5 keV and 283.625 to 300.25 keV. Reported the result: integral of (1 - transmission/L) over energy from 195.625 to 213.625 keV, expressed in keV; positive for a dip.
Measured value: 3.21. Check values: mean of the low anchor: 63.7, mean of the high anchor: 61.7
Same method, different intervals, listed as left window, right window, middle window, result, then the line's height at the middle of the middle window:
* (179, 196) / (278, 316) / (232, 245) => 1.5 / 63.6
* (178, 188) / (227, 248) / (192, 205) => 2.0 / 63.1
